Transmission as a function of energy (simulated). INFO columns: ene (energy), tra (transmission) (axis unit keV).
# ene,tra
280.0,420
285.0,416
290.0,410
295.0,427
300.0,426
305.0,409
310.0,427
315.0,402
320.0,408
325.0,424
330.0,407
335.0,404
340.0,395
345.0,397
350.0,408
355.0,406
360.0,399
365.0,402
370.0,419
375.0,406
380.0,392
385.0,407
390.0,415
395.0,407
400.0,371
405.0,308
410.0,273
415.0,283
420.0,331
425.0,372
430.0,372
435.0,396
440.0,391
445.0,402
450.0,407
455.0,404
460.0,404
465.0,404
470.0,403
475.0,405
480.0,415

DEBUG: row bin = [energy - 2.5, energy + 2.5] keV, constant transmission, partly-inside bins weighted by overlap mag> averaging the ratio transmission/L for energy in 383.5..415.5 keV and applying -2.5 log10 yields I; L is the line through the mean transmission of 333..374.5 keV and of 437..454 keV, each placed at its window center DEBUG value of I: 0.14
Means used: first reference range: 404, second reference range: 400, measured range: 355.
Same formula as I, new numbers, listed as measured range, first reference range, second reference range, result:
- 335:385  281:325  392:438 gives -0.06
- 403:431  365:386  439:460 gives 0.25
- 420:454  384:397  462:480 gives 0.06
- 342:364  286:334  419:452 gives 0.01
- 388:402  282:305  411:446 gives -0.07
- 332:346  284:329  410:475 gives 0.02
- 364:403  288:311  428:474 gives 0.02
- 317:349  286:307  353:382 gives 0.01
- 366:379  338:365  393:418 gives -0.10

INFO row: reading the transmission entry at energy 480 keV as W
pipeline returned 415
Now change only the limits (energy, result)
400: 371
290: 410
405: 308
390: 415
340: 395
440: 391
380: 392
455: 404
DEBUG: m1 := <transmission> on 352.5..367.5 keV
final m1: 402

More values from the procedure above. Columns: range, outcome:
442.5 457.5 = 404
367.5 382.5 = 406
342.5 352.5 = 402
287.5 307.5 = 418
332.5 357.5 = 402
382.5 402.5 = 400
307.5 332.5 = 414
